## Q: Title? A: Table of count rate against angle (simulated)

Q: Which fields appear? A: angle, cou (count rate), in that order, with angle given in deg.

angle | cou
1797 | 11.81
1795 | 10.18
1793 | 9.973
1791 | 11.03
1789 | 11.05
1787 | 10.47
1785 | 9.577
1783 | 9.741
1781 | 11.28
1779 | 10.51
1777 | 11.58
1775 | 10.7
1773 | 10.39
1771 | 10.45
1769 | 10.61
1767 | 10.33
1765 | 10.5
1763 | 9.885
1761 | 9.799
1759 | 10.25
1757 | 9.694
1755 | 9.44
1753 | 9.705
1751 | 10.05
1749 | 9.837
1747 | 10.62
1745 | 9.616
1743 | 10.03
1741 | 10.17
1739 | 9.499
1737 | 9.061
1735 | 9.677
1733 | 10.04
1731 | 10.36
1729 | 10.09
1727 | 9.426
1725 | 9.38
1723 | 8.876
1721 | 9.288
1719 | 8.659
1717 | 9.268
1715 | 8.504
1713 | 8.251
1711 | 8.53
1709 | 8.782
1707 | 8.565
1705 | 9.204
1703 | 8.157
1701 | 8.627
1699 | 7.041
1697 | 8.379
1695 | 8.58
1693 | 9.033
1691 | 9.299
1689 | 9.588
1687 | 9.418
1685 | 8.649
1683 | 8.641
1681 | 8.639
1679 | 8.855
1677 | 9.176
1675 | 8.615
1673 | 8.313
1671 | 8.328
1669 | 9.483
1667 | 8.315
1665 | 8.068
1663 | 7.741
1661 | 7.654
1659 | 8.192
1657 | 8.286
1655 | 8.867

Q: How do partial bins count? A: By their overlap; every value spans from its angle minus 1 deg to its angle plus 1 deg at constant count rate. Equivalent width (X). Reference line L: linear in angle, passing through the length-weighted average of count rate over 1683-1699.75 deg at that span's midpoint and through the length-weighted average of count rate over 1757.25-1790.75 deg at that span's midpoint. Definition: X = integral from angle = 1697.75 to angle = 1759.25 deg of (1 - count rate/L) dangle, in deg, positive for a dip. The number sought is 1.5 deg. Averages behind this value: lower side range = 8.77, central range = 9.3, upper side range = 10.4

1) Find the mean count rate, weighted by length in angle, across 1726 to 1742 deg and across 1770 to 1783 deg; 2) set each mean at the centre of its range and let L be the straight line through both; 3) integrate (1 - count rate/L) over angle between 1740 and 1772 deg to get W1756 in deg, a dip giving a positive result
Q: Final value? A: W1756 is 0.7 deg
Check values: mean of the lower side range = 9.79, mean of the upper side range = 10.7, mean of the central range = 10.1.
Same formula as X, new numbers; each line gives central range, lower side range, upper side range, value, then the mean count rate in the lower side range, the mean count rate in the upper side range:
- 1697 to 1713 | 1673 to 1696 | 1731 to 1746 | 1.5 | 8.93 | 9.77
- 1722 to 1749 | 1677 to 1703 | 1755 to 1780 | -0.2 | 8.72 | 10.4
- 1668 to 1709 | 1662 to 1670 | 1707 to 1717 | -1.1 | 8.4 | 8.6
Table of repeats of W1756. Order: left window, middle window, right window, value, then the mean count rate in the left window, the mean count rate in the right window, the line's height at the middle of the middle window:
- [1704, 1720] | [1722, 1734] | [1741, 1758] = -0.61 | 8.72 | 9.89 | 9.22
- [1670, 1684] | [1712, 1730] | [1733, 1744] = 0.64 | 8.65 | 9.72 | 9.42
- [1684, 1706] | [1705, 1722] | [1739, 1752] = 0.81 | 8.72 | 10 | 9.2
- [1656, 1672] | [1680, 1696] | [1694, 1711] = -1.19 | 8.26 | 8.42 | 8.36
